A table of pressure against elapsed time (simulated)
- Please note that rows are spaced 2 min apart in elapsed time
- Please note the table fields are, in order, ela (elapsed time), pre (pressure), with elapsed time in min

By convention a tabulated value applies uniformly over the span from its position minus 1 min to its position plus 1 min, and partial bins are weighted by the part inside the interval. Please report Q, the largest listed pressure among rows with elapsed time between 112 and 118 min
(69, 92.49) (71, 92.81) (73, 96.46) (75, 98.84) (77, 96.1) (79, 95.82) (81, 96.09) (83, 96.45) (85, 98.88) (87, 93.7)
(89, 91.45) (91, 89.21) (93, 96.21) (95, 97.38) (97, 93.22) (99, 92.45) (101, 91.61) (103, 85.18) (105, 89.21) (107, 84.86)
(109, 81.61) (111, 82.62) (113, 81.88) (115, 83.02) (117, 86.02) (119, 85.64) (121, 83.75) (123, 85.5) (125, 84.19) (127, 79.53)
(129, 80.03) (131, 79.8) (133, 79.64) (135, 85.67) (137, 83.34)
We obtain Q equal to 86.02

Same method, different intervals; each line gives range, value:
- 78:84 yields 96.45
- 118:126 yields 85.64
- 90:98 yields 97.38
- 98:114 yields 92.45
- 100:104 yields 91.61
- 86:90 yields 93.7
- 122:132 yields 85.5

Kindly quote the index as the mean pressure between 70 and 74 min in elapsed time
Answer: 94.6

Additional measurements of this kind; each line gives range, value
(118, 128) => 83.7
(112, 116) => 82.4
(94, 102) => 93.7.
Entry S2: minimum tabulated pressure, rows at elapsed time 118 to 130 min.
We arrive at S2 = 79.53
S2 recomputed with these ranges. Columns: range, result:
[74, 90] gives 91.45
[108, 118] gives 81.61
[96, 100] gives 92.45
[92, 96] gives 96.21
